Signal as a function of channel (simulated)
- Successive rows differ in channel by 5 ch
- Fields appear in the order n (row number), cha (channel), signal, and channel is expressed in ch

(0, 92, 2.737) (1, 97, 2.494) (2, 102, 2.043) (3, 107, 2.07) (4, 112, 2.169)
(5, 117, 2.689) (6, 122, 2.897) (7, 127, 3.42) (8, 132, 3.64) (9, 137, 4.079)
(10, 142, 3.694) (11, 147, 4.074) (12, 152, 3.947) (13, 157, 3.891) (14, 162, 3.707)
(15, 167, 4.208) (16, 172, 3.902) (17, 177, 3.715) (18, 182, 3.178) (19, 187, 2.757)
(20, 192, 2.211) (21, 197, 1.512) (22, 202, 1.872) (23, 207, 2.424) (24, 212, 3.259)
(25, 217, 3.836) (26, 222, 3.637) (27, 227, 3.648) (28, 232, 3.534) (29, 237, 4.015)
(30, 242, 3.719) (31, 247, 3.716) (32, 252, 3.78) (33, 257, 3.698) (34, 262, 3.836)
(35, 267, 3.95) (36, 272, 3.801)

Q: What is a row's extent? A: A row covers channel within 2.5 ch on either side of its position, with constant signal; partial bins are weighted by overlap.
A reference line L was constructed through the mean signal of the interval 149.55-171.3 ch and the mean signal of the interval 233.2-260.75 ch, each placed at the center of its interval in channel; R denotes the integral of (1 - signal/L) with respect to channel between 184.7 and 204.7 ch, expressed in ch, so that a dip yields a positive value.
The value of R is 9.2 ch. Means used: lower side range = 3.94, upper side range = 3.78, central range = 2.08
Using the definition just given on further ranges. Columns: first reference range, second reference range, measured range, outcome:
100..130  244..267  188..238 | 7.0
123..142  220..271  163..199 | 5.6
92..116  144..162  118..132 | -0.9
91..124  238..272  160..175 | -4.8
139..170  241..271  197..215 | 6.7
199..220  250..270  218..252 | -4.1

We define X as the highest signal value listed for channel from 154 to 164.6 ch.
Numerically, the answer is 3.891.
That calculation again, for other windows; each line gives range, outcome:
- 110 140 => 4.079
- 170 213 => 3.902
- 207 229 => 3.836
